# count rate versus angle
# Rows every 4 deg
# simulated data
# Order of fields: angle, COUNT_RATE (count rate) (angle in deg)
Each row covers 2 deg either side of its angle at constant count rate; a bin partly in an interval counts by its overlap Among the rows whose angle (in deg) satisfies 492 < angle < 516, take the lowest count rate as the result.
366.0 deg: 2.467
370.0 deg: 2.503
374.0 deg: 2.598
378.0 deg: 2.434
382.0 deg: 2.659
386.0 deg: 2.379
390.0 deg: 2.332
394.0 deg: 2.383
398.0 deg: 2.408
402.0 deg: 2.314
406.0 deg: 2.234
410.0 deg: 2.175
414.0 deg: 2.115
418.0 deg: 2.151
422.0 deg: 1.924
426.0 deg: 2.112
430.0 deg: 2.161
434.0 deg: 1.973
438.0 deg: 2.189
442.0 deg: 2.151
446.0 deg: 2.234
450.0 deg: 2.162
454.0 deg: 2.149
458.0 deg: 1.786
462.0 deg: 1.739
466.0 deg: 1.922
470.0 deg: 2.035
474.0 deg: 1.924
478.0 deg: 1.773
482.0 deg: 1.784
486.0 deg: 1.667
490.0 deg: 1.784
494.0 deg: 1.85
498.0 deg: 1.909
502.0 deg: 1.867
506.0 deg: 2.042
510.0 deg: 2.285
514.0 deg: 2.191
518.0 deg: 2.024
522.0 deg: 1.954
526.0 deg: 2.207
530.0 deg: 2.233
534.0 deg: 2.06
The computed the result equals 1.85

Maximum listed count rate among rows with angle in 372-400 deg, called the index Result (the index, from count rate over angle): 2.659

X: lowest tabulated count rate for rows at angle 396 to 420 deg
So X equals 2.115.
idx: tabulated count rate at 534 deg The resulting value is 2.06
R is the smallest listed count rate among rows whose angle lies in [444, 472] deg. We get 1.739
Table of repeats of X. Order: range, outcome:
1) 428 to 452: 1.973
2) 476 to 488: 1.667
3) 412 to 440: 1.924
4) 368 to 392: 2.332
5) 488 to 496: 1.784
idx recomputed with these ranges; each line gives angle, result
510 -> 2.285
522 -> 1.954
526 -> 2.207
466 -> 1.922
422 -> 1.924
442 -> 2.151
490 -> 1.784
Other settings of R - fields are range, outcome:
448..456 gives 2.149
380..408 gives 2.234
